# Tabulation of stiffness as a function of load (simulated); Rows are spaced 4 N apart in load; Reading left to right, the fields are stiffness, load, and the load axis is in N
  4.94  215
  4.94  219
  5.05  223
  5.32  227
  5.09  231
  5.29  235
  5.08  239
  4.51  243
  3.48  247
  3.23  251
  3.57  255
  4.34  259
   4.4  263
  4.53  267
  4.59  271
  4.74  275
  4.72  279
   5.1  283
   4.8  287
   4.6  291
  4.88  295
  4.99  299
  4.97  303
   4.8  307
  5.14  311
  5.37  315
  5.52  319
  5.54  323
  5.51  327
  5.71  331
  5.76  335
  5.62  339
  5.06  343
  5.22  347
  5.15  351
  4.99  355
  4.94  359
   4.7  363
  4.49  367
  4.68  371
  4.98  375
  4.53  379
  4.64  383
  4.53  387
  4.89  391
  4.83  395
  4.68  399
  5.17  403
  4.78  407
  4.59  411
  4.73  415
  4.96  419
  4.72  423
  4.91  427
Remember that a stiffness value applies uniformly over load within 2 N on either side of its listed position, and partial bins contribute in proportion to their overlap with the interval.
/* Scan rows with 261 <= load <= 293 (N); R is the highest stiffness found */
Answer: 5.1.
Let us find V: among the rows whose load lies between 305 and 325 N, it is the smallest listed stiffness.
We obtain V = 4.8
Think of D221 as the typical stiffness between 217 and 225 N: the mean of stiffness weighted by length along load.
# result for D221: 5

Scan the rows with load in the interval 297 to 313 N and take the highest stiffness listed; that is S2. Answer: 5.14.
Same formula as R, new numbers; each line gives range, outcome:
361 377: 4.98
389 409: 5.17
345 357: 5.22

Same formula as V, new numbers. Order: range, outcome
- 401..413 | 4.59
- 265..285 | 4.53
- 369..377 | 4.68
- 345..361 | 4.94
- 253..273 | 3.57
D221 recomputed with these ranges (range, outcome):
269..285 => 4.79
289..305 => 4.86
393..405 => 4.89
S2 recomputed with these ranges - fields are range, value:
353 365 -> 4.99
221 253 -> 5.32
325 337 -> 5.76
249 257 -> 3.57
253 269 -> 4.53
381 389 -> 4.64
